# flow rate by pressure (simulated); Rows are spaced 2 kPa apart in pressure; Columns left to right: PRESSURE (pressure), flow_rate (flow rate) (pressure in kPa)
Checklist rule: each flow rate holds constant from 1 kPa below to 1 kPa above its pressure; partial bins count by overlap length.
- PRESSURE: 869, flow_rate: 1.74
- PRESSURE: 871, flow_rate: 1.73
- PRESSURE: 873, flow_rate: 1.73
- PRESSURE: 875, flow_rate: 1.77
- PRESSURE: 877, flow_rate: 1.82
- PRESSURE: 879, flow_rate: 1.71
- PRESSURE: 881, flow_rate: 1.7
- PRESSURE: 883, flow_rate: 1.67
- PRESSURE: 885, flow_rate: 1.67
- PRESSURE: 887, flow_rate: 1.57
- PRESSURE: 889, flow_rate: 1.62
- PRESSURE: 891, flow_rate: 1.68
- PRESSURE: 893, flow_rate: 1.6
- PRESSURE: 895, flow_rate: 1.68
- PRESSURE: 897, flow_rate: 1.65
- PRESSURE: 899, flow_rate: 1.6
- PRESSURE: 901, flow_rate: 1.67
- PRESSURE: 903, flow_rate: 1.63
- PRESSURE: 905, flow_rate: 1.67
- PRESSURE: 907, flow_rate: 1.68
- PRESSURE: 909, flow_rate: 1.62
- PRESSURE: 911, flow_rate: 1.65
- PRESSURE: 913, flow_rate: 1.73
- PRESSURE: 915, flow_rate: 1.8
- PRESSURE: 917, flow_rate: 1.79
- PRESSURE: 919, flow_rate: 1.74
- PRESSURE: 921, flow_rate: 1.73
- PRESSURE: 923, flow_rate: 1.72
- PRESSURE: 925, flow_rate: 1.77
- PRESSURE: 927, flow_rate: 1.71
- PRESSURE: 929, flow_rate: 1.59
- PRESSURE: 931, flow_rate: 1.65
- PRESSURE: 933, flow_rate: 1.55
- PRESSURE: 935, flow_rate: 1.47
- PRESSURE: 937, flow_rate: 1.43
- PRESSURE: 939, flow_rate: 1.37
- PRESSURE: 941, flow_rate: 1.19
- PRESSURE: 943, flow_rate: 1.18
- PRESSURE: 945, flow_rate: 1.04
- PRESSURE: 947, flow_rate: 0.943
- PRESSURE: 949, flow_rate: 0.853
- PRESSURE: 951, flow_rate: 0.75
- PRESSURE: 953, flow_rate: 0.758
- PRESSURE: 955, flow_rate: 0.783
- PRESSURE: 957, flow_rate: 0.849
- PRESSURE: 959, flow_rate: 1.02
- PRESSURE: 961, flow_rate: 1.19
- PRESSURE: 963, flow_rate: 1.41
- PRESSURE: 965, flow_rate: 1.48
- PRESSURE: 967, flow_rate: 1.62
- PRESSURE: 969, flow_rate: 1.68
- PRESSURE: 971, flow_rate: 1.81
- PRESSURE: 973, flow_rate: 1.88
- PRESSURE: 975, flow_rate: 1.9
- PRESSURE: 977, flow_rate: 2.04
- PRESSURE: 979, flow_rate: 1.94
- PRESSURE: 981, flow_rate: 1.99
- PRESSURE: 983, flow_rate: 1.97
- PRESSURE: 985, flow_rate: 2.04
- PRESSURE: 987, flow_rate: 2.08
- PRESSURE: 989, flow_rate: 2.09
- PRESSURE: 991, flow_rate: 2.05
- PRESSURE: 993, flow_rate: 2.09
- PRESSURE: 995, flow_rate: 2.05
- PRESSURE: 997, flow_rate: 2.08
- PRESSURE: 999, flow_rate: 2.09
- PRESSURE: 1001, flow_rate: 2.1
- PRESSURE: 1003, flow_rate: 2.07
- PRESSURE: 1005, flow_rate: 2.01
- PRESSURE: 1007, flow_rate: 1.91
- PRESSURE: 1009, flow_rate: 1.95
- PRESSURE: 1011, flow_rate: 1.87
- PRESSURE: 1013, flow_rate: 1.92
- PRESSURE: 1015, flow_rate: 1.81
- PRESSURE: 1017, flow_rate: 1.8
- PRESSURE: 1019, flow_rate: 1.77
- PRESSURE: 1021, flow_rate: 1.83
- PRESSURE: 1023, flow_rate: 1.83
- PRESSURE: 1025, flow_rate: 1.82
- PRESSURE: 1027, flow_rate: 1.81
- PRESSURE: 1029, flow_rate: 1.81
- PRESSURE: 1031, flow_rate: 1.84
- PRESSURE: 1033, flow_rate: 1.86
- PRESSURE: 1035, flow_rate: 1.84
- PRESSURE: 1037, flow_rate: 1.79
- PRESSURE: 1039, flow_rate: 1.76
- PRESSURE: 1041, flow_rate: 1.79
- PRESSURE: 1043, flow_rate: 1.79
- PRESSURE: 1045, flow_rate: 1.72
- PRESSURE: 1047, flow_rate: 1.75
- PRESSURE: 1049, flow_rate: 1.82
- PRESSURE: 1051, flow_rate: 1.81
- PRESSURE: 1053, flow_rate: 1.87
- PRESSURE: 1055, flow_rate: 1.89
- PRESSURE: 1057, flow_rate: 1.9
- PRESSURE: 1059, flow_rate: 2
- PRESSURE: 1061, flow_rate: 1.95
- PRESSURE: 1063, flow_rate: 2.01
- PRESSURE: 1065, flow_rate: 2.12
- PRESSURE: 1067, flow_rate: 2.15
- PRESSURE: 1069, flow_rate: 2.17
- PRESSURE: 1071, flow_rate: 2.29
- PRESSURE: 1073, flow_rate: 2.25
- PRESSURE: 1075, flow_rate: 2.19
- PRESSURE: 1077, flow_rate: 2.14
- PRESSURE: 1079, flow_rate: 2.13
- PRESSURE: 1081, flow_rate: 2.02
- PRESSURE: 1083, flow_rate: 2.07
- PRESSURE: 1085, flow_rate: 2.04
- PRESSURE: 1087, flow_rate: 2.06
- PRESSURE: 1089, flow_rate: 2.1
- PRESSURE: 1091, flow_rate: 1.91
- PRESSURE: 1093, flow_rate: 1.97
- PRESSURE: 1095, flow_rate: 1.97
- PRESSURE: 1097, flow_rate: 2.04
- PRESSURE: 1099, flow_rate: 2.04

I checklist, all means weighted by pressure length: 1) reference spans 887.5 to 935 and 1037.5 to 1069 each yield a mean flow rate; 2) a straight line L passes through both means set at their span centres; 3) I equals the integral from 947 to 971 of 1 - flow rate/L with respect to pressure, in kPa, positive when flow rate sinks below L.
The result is 8.3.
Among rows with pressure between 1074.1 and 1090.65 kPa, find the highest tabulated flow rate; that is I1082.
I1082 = 2.19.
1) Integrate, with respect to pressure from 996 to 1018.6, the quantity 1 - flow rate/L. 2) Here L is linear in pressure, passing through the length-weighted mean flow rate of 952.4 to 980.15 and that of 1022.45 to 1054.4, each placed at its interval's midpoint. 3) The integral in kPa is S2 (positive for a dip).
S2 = -4.1 kPa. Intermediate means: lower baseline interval 1.47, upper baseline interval 1.81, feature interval 1.96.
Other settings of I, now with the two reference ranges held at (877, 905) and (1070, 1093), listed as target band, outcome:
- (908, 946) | 3.8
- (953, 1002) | 3.3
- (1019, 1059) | 3.6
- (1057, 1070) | 0.0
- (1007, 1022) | 0.7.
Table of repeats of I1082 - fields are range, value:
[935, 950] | 1.47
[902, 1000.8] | 2.09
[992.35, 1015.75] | 2.1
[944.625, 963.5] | 1.41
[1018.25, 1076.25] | 2.29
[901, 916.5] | 1.8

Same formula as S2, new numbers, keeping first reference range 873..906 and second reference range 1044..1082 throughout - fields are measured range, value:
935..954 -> 7.46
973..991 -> -1.46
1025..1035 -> 0.59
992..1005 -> -1.32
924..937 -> 1.06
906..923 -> 0.02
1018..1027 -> 0.55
